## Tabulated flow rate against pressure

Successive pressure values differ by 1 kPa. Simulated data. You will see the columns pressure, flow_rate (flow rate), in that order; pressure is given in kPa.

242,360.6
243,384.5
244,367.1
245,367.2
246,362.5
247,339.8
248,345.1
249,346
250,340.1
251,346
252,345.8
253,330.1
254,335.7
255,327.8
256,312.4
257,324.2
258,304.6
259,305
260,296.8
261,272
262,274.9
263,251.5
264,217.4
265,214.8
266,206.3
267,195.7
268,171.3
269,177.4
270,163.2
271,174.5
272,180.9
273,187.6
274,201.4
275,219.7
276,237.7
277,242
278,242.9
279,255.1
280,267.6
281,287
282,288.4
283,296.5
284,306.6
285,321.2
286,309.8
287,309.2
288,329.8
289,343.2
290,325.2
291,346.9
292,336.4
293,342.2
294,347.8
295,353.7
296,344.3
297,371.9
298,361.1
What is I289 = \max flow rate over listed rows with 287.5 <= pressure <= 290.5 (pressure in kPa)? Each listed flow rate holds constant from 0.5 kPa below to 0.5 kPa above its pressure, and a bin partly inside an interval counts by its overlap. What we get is 343.2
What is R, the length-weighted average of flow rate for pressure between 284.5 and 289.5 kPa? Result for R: 323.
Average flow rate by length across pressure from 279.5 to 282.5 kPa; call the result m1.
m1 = 281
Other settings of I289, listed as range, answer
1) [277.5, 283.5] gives 296.5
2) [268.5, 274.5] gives 201.4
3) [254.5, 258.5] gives 327.8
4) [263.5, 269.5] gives 217.4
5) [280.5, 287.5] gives 321.2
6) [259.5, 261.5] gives 296.8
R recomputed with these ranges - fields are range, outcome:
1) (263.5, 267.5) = 209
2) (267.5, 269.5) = 174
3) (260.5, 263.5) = 266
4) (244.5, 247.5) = 356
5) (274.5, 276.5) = 229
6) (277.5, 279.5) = 249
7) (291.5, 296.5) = 345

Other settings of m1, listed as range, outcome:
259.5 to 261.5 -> 284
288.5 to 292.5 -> 338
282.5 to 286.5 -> 309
